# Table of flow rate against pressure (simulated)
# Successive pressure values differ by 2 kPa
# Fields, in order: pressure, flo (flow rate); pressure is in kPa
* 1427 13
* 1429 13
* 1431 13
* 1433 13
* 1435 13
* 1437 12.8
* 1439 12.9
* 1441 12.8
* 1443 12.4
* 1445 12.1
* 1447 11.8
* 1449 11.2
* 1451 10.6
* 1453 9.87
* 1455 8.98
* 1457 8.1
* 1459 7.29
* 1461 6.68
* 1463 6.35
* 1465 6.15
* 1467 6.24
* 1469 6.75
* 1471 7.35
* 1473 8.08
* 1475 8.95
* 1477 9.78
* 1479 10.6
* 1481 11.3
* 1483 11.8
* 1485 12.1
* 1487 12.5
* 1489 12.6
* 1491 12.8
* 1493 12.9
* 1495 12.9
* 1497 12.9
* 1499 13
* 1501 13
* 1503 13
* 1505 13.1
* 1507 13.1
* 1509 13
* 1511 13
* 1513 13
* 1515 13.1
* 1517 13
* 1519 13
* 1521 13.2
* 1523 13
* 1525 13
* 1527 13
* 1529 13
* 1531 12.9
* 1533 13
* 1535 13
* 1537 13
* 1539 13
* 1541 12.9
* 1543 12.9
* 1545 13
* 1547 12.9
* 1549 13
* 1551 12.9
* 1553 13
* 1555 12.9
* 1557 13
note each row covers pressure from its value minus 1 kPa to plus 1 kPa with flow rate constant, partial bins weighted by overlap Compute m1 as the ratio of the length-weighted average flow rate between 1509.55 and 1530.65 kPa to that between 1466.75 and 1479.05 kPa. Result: 1.59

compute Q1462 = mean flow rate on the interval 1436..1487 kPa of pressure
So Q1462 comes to 9.77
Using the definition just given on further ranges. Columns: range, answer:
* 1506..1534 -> 13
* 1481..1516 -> 12.8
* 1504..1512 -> 13.1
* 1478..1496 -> 12.2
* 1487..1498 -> 12.8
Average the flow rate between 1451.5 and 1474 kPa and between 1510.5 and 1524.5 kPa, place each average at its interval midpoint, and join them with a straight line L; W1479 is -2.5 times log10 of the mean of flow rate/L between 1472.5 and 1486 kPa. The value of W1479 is -0.14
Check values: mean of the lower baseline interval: 7.51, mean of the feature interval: 10.5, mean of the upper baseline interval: 13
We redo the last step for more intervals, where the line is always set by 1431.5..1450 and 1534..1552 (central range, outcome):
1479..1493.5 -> 0.05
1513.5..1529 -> -0.02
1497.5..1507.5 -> -0.02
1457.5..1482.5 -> 0.49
